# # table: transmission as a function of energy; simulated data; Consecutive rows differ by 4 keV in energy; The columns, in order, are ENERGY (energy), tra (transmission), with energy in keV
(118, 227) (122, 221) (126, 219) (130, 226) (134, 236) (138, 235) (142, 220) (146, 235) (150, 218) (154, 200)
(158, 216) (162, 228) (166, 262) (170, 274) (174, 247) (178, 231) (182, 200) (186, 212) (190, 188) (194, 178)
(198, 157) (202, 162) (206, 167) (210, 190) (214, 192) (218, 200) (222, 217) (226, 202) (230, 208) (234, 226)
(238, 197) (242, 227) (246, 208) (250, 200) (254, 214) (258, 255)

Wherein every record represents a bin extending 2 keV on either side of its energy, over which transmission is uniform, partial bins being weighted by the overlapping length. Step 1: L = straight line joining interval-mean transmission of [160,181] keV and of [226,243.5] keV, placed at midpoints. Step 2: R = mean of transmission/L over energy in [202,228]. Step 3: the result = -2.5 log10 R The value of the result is 0.160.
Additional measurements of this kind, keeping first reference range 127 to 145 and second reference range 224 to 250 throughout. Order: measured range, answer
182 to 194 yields 0.12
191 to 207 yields 0.28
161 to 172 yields -0.15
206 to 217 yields 0.15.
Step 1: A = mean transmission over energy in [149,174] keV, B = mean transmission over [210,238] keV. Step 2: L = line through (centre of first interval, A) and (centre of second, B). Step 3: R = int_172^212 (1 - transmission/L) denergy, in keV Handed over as 5.0 keV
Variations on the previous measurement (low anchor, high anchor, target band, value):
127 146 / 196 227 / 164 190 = -3.52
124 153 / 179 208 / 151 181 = -4.62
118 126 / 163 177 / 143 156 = 1.27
